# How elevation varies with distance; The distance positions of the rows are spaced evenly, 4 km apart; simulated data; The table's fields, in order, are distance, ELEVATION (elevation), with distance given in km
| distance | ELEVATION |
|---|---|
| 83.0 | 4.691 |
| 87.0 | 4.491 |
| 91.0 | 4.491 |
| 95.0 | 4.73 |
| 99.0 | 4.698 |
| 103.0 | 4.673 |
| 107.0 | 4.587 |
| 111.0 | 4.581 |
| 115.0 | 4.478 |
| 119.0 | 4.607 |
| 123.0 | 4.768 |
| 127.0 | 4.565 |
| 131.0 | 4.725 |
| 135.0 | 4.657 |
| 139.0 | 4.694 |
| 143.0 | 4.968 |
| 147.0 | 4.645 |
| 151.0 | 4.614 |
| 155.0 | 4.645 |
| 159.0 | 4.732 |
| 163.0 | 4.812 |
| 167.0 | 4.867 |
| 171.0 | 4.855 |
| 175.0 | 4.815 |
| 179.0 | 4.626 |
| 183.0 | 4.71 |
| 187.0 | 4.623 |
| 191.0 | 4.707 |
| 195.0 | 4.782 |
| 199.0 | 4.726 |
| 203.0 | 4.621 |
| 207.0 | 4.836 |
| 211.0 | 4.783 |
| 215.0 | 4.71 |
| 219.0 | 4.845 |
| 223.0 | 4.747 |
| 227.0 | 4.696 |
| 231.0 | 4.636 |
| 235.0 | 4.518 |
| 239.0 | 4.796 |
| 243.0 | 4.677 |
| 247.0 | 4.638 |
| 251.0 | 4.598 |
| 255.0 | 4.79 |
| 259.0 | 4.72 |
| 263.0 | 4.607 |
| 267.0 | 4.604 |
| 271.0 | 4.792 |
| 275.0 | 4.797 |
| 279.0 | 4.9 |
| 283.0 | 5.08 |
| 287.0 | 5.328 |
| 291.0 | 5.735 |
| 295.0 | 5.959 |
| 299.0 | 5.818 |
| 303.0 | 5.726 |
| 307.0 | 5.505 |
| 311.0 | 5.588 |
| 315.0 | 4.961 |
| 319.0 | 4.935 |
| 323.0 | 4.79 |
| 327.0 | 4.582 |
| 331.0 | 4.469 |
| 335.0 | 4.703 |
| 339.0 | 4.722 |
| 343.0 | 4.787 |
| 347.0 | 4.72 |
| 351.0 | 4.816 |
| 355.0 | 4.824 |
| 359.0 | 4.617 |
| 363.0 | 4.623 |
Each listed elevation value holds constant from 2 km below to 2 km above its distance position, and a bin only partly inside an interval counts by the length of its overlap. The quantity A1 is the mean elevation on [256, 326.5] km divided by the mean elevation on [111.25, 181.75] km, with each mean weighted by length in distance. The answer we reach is 1.1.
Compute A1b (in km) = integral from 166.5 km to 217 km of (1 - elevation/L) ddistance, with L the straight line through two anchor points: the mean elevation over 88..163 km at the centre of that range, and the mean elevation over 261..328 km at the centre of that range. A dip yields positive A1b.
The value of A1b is 1.24 km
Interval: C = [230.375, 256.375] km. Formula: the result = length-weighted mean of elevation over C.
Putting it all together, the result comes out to 4.66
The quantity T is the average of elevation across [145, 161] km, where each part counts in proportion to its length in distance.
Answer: 4.66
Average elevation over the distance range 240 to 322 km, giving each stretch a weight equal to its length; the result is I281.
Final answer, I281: 5.08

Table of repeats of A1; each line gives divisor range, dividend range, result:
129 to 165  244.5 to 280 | 1.00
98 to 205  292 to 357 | 1.08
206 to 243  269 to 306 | 1.13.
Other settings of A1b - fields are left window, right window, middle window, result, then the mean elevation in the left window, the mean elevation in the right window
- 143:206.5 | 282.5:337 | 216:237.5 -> 1.0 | 4.73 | 5.23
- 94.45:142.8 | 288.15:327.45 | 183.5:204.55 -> 1.1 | 4.66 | 5.39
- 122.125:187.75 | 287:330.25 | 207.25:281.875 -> 5.2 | 4.73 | 5.33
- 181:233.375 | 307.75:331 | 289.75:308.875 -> -3.3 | 4.72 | 4.96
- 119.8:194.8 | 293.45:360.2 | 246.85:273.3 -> 1.2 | 4.72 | 5.03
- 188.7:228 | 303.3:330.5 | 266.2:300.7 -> -1.9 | 4.75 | 5.07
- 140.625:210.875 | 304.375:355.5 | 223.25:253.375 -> 0.9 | 4.74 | 4.89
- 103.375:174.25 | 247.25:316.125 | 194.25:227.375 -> 1.1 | 4.7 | 5.14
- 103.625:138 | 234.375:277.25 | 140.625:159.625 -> -0.3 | 4.63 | 4.69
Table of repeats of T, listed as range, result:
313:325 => 4.9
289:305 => 5.81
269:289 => 4.98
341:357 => 4.79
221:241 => 4.68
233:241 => 4.66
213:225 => 4.77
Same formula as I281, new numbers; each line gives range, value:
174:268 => 4.7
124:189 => 4.72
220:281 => 4.7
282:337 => 5.23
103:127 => 4.61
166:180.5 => 4.79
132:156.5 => 4.71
